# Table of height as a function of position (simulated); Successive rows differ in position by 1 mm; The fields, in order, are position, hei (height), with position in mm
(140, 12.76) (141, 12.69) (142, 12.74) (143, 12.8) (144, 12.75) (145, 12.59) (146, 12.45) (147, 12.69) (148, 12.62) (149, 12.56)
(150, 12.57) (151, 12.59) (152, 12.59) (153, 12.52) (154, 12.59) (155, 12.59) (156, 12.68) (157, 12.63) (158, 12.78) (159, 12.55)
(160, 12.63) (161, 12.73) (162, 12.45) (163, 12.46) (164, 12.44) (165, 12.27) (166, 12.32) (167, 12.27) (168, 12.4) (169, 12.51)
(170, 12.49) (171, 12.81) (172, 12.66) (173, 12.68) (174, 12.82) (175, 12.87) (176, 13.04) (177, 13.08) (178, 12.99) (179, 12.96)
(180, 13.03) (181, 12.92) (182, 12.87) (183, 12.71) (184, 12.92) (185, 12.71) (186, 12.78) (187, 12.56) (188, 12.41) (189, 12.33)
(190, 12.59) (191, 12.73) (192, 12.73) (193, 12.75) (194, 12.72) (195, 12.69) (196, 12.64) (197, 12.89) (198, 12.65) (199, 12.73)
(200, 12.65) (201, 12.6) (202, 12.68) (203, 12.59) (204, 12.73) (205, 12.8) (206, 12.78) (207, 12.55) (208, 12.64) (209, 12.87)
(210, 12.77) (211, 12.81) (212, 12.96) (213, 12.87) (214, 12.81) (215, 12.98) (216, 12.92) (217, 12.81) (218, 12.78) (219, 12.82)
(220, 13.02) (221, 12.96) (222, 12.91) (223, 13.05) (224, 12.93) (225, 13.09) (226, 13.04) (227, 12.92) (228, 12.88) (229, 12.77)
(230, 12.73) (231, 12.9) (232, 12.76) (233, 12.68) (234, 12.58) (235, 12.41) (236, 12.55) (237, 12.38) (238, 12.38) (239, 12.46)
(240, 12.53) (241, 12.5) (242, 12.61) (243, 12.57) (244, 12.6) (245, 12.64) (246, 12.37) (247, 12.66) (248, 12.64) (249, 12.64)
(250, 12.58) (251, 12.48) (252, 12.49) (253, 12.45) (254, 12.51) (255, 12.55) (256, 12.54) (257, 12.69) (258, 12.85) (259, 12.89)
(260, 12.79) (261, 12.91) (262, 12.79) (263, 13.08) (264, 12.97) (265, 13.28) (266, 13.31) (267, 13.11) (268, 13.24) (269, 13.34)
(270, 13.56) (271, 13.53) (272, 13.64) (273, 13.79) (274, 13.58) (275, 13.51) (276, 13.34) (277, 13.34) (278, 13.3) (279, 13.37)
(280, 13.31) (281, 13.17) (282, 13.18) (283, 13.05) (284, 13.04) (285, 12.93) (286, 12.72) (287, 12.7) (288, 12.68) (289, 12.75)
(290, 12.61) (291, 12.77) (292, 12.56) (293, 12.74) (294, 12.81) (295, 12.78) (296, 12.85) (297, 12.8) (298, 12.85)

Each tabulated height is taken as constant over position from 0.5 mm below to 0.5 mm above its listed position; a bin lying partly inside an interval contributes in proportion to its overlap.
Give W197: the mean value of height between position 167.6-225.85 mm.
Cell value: 12.8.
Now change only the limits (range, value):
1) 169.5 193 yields 12.8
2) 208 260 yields 12.7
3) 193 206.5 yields 12.7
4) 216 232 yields 12.9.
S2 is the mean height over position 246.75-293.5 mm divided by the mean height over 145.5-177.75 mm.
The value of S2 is 1.03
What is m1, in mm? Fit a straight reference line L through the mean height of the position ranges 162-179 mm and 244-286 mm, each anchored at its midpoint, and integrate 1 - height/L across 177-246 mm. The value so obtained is 0.27 mm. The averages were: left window 12.6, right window 13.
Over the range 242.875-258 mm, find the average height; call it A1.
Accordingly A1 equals 12.6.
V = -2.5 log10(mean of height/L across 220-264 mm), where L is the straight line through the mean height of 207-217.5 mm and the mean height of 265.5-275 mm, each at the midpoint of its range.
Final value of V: 0.04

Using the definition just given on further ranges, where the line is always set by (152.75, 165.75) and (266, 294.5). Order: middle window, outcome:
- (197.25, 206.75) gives 0.006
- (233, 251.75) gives 0.036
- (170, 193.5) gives -0.009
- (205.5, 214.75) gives 0.001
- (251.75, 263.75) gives 0.026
